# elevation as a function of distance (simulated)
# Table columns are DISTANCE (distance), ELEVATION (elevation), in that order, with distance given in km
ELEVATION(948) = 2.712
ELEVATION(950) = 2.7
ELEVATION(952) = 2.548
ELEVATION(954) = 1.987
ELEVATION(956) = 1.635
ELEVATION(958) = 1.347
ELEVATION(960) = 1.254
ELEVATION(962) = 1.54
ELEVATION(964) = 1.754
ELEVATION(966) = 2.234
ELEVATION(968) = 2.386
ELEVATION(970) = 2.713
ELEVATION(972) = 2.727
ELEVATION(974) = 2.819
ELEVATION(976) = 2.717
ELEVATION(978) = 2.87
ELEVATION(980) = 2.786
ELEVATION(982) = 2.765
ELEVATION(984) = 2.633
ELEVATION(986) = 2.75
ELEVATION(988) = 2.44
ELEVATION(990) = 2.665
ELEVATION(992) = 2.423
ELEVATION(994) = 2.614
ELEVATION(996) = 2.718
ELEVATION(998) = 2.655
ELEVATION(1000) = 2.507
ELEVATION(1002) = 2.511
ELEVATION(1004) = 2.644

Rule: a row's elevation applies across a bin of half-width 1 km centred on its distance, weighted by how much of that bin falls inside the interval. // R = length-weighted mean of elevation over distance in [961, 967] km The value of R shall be 1.84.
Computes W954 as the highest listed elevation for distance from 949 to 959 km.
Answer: 2.7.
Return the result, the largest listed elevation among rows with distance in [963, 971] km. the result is 2.713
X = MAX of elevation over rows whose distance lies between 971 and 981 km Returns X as 2.87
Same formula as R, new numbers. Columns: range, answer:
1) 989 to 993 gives 2.54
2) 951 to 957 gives 2.06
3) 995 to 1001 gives 2.63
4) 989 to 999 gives 2.61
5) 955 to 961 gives 1.41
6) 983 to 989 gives 2.61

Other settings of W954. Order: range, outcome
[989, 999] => 2.718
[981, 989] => 2.765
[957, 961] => 1.347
